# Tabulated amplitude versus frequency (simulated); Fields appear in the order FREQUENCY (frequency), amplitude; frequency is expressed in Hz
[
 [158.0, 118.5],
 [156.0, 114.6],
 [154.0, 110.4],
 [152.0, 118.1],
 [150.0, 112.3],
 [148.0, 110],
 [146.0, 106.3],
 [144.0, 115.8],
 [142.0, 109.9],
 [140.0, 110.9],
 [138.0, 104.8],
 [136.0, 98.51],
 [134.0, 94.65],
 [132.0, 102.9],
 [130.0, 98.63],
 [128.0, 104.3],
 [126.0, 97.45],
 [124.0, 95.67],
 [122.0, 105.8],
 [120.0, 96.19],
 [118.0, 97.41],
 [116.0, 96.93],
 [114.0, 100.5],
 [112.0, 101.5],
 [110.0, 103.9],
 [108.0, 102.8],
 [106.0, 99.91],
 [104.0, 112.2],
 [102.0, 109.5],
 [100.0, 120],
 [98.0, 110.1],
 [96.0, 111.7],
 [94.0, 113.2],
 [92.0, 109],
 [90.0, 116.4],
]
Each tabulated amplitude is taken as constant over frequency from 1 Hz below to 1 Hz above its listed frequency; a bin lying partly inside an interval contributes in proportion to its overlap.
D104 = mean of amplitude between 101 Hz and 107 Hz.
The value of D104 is 107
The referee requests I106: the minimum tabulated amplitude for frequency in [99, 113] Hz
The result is 99.91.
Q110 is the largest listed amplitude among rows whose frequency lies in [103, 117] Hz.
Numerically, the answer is 112.2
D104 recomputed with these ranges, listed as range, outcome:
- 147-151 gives 111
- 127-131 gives 101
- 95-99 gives 111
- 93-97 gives 112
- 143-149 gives 111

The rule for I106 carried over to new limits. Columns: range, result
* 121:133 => 95.67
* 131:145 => 94.65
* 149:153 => 112.3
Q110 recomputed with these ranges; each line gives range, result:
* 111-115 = 101.5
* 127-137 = 104.3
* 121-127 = 105.8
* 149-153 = 118.1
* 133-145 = 115.8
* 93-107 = 120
